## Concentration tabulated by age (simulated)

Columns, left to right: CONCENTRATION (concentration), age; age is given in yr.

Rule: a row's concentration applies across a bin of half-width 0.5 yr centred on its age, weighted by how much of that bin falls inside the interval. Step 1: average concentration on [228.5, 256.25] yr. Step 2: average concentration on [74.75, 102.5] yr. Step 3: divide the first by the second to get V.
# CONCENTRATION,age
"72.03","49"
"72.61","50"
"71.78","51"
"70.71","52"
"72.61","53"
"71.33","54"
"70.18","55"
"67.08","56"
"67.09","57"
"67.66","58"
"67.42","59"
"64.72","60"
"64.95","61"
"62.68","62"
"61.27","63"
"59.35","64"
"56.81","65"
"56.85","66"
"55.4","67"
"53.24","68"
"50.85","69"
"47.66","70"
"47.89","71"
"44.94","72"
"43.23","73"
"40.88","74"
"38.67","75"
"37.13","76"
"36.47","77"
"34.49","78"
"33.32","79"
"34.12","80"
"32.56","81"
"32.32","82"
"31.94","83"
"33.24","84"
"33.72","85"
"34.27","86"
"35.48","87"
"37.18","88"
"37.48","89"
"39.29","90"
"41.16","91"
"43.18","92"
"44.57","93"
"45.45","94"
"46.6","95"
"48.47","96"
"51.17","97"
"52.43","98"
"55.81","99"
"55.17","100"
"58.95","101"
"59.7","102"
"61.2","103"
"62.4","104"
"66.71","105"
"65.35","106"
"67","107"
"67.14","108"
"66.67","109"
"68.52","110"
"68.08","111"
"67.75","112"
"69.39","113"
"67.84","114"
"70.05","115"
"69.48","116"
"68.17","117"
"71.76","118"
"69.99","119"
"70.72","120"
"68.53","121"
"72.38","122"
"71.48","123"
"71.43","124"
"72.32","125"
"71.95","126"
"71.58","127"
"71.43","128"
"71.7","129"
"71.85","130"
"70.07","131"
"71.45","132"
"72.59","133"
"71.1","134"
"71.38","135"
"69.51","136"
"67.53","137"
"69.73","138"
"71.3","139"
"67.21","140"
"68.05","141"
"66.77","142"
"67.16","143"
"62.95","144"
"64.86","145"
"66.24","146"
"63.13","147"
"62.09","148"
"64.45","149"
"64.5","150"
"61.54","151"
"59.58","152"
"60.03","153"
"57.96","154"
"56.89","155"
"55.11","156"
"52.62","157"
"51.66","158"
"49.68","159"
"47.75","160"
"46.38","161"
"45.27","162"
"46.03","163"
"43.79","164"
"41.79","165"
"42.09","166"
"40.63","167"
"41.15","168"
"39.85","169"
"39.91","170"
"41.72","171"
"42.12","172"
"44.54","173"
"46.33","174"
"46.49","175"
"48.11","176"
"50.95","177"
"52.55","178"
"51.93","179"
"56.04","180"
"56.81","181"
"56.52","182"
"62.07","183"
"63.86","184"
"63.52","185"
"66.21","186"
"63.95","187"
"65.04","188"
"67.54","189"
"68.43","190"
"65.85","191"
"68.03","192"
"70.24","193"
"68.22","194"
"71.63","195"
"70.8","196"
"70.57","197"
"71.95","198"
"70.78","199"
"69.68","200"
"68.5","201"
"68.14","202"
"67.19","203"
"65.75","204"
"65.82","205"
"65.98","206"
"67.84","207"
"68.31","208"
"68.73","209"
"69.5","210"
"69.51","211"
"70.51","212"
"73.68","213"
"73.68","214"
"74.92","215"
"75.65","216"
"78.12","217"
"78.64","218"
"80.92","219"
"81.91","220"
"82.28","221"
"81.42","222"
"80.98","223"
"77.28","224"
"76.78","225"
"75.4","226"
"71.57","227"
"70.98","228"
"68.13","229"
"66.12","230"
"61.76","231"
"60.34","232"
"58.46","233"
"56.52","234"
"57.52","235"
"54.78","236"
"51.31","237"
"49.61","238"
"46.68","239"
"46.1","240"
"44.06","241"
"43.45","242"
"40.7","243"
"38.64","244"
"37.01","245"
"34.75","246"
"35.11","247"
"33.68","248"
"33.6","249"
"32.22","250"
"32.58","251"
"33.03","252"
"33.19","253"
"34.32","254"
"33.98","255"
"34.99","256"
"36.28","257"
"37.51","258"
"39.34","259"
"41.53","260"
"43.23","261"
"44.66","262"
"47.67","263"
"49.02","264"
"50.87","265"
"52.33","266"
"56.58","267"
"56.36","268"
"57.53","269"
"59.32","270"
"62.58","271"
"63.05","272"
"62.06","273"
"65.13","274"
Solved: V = 1.08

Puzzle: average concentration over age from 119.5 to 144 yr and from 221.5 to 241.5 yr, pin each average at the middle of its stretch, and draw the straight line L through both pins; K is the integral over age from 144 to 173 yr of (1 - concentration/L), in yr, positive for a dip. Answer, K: 7.0 yr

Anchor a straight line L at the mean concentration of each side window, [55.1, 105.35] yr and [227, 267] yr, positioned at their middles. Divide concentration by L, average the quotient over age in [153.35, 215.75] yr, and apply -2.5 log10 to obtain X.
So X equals -0.25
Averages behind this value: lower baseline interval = 48.8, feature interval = 58.9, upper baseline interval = 45.8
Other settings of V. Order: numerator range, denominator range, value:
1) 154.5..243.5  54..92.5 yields 1.28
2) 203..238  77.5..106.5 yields 1.55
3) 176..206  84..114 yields 1.21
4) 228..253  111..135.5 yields 0.66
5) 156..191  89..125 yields 0.84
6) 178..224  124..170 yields 1.15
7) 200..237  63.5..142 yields 1.23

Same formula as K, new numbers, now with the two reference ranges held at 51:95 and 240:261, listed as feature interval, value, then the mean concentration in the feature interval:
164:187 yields -4.4 yr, 50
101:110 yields -3.4 yr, 64.4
